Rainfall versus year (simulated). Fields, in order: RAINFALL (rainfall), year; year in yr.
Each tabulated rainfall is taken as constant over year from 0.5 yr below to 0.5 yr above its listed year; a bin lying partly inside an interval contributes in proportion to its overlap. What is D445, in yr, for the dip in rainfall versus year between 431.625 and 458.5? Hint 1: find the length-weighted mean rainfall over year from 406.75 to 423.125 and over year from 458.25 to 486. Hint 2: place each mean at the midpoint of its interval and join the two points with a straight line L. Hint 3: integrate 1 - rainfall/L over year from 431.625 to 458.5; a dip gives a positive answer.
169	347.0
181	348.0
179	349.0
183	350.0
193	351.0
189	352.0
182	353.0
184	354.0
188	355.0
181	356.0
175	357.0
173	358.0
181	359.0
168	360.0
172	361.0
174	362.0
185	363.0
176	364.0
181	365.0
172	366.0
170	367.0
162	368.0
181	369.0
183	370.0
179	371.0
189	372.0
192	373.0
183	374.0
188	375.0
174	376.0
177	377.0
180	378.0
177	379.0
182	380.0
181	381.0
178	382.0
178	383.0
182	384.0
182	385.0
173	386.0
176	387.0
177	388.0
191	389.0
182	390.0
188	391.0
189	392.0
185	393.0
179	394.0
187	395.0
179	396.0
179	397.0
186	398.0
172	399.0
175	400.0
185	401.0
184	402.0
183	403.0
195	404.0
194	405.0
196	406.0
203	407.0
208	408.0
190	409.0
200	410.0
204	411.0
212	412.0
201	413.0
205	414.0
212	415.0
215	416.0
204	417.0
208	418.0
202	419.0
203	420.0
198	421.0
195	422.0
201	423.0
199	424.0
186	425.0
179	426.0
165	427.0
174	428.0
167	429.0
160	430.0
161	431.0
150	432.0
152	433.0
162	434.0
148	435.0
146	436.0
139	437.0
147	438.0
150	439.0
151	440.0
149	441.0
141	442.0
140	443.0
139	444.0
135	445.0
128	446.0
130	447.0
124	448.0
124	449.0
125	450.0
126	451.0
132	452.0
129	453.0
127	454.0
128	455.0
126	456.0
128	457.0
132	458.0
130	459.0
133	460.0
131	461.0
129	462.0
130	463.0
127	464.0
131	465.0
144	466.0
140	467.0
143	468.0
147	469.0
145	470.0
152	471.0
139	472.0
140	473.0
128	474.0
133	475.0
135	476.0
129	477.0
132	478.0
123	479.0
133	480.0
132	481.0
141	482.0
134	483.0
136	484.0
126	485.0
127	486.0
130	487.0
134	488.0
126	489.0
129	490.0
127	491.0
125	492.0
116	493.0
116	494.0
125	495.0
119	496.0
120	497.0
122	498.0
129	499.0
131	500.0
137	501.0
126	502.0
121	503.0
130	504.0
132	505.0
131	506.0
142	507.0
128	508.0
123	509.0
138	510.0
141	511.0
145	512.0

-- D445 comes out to 4.8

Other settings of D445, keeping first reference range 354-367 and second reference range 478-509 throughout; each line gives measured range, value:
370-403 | -2.77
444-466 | 2.00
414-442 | -4.07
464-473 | -0.28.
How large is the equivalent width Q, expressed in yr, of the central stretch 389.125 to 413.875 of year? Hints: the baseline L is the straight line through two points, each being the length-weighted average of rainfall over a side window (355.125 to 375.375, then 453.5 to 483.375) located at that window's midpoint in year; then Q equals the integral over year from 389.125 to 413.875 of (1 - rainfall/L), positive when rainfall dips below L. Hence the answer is -4.2 yr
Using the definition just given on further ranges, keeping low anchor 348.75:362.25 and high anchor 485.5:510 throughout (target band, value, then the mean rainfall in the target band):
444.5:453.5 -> 1.1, 128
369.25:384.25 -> -0.8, 182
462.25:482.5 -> 0.1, 136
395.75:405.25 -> -1.1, 183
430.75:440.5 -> 0.0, 150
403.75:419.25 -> -4.3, 203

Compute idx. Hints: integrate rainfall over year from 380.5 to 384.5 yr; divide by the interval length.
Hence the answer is 180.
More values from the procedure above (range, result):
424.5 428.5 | 176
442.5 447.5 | 134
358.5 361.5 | 174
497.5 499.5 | 126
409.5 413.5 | 204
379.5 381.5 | 182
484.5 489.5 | 129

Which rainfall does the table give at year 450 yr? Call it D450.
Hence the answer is 125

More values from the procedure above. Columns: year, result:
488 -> 134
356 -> 181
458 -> 132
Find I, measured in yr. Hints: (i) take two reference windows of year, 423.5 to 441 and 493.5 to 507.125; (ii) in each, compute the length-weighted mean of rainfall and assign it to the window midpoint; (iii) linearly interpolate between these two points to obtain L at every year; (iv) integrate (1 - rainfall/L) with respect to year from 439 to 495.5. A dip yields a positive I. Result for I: 4.11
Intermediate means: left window 161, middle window 133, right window 127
